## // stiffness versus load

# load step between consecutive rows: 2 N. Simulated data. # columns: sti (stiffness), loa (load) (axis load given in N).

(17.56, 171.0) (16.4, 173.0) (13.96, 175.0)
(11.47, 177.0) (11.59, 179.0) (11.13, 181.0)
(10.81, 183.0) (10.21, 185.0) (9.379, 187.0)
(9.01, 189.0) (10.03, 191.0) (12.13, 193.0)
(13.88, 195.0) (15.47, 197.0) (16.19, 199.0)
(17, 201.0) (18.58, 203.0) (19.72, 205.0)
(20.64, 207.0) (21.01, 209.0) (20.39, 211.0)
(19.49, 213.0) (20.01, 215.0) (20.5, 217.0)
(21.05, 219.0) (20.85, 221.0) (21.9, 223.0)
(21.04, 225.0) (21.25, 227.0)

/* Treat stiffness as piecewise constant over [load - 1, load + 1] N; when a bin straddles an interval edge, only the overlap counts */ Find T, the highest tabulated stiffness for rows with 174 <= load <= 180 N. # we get 13.96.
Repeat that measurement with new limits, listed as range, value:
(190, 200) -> 16.19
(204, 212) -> 21.01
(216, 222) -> 21.05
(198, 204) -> 18.58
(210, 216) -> 20.39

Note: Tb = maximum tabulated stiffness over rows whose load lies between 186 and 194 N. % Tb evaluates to 12.13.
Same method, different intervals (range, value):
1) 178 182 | 11.59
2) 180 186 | 11.13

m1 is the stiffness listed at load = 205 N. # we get 19.72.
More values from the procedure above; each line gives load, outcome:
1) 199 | 16.19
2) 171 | 17.56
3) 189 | 9.01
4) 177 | 11.47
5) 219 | 21.05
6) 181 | 11.13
